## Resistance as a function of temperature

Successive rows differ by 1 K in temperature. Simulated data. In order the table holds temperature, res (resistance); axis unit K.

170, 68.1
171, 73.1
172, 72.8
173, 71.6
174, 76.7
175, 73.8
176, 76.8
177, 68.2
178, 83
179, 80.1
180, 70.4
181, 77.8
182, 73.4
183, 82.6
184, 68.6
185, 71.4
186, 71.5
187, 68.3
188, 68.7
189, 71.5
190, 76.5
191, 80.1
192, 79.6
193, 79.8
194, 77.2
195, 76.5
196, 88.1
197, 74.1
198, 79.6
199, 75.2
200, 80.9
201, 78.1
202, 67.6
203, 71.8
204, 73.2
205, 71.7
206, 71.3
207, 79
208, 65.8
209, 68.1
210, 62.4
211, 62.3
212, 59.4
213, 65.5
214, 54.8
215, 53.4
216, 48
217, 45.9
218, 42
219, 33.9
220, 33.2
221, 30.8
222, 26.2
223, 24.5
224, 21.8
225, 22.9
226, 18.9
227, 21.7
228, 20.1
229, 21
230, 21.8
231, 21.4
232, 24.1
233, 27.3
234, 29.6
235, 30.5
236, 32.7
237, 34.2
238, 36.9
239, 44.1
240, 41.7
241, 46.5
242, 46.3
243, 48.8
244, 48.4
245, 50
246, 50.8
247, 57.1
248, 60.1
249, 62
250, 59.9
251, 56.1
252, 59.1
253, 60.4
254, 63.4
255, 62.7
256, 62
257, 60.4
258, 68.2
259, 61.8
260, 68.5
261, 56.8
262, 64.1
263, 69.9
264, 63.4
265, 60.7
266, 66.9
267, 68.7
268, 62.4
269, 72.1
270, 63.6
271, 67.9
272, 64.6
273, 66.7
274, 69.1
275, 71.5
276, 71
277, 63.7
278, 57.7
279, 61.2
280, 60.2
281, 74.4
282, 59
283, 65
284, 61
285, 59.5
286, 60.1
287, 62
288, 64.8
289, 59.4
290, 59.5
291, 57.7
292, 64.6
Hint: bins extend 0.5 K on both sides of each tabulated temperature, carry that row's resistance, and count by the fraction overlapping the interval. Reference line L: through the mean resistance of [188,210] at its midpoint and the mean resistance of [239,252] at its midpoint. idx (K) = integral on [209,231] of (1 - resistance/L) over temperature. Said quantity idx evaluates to 9.3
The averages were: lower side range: 75.1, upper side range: 52.3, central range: 38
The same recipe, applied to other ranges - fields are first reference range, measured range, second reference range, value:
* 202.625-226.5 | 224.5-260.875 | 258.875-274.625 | 9.1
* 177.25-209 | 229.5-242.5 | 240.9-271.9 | 6.3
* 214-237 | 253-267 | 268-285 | -2.6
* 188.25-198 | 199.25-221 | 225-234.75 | -3.1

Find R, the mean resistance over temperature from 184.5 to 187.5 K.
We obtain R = 70.4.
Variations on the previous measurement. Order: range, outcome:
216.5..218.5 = 44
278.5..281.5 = 65.3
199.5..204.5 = 74.3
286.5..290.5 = 61.4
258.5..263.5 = 64.2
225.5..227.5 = 20.3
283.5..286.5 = 60.2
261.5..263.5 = 67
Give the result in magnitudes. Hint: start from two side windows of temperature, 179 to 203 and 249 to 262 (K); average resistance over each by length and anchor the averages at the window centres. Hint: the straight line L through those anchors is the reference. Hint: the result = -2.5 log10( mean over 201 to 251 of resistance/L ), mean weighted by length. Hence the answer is 0.440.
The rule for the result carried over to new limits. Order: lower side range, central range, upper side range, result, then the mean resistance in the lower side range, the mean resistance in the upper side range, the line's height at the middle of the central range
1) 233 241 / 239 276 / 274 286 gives -0.23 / 35.8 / 64.1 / 49.3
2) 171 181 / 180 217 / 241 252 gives -0.04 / 74.9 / 53.8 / 68.2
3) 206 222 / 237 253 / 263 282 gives 0.18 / 53.3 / 65.8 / 59.9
